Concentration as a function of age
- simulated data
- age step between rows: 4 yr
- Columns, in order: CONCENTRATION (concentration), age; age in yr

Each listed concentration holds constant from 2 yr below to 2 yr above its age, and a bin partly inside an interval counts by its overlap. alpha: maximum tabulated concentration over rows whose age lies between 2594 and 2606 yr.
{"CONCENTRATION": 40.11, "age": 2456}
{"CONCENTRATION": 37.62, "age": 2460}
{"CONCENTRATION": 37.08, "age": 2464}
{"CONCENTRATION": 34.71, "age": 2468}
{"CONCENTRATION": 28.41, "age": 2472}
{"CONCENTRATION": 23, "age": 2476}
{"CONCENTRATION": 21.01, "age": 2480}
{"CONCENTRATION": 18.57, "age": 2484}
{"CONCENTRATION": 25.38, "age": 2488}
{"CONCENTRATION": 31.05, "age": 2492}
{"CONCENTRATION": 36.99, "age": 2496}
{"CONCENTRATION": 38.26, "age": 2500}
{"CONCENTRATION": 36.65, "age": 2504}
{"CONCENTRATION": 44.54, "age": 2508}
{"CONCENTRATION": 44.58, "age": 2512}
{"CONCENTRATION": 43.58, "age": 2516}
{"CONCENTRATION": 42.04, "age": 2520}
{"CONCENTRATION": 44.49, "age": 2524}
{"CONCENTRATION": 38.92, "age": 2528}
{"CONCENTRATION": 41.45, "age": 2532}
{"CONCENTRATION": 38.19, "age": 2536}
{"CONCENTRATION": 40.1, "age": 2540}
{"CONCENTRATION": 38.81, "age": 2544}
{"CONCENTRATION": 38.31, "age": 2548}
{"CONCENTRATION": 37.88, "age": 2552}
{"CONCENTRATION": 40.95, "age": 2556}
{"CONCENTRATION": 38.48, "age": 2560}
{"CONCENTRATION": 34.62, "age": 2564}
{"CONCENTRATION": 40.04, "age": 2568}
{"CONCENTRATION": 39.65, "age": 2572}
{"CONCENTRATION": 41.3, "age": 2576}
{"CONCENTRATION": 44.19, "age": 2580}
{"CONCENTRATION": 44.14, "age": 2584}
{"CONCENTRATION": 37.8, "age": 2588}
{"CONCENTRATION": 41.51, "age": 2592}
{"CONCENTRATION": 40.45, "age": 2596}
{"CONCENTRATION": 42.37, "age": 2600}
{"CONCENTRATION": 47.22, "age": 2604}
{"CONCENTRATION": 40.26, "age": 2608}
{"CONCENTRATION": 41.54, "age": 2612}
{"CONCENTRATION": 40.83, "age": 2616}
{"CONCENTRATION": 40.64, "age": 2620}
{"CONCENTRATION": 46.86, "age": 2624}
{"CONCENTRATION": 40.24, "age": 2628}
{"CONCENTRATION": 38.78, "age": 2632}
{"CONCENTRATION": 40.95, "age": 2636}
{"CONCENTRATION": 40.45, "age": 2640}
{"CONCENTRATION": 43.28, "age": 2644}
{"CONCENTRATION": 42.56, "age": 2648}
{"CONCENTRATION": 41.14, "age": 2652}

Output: 47.22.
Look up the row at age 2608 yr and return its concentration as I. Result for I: 40.26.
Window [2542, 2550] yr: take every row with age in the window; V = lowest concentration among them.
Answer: 38.31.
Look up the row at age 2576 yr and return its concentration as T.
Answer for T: 41.3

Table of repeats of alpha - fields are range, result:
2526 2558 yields 41.45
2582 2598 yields 44.14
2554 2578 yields 41.3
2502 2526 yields 44.58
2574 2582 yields 44.19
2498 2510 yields 44.54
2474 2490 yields 25.38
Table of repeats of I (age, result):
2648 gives 42.56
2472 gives 28.41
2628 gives 40.24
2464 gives 37.08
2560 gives 38.48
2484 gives 18.57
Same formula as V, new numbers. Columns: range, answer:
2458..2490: 18.57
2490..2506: 31.05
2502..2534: 36.65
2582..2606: 37.8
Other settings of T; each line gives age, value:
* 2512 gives 44.58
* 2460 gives 37.62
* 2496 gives 36.99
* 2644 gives 43.28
